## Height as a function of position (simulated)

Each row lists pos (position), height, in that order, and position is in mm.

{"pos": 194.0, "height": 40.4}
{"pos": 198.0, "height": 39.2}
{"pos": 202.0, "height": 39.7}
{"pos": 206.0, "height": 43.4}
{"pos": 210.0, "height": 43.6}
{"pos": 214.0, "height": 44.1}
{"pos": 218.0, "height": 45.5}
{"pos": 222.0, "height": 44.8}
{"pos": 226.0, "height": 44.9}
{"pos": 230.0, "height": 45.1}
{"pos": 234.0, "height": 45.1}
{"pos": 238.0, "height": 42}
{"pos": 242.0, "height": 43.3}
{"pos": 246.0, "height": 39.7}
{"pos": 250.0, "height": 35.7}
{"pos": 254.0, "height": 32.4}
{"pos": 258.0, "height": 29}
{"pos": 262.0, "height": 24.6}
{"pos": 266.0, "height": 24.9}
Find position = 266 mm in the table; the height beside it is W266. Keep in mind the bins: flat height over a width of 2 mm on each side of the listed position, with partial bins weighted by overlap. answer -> 24.9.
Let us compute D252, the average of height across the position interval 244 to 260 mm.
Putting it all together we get 34.2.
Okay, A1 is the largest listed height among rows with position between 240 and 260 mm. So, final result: 43.3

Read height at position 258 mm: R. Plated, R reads 29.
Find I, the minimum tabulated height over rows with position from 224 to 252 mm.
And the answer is 35.7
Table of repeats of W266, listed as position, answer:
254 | 32.4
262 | 24.6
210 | 43.6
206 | 43.4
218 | 45.5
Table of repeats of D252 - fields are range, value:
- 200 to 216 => 42.7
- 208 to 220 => 44.4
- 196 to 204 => 39.5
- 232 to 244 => 43.5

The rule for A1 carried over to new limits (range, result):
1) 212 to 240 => 45.5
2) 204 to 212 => 43.6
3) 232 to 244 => 45.1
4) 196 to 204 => 39.7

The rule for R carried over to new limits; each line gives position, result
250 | 35.7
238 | 42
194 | 40.4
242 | 43.3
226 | 44.9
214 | 44.1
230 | 45.1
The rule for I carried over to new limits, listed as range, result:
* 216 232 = 44.8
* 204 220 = 43.4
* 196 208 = 39.2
